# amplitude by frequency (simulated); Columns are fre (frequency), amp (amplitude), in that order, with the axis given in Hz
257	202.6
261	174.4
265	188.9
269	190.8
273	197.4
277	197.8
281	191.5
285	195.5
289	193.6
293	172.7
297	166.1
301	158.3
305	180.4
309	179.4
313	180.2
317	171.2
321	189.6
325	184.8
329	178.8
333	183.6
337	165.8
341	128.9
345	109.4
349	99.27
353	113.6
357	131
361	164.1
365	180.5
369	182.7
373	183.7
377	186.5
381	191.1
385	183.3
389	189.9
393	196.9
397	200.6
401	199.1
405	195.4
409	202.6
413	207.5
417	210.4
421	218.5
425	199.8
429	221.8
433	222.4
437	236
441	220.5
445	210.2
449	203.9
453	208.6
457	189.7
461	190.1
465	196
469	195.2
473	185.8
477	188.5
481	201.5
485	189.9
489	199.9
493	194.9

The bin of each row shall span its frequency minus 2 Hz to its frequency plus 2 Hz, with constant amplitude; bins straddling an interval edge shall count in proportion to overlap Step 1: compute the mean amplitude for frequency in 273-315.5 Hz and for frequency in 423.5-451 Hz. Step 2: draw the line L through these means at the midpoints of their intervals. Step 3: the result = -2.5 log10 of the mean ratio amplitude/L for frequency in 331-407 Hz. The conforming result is 0.20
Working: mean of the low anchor 182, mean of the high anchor 217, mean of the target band 168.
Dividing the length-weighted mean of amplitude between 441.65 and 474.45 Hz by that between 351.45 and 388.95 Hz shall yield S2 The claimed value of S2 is 1.17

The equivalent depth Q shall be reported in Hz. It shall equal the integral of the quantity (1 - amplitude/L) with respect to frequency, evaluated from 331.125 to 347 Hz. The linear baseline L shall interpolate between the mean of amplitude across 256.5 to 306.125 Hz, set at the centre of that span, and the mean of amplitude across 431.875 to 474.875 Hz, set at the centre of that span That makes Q 3.72 Hz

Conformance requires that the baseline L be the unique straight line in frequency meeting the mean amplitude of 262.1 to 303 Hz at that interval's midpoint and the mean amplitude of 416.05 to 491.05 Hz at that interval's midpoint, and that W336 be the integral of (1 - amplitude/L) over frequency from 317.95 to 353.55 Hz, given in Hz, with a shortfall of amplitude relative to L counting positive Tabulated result 7.1 Hz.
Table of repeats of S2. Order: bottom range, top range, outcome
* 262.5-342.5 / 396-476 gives 1.14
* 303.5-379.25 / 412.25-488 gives 1.26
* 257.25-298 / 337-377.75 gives 0.79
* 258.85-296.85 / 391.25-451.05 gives 1.12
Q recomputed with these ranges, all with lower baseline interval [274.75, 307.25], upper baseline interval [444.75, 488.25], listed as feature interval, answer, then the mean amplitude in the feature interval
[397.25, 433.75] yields -3.02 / 208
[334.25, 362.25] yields 8.37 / 131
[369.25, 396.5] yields 0.07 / 189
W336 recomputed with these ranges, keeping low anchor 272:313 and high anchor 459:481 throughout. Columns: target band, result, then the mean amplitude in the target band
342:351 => 3.8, 107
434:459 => -2.8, 212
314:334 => 0.3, 181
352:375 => 3.1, 161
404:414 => -0.7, 202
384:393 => -0.1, 189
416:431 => -1.8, 213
